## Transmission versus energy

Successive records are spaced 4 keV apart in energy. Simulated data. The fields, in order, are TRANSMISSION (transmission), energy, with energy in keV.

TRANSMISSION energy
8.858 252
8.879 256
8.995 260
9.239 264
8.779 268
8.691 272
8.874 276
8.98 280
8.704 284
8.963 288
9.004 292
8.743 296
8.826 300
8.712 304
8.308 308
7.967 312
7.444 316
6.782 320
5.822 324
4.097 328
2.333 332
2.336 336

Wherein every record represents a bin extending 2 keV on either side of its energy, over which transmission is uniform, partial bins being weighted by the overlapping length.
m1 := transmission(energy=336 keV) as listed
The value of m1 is 2.336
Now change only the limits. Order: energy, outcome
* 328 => 4.097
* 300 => 8.826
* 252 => 8.858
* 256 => 8.879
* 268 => 8.779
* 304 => 8.712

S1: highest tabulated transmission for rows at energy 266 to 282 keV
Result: 8.98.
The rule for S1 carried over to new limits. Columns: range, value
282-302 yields 9.004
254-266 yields 9.239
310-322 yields 7.967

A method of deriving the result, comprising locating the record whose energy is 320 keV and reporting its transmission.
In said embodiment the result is 6.782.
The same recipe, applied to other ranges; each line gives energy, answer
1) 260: 8.995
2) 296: 8.743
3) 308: 8.308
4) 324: 5.822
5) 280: 8.98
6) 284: 8.704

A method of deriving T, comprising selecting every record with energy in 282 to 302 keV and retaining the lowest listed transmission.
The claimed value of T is 8.704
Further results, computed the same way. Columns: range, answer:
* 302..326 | 5.822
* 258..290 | 8.691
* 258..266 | 8.995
